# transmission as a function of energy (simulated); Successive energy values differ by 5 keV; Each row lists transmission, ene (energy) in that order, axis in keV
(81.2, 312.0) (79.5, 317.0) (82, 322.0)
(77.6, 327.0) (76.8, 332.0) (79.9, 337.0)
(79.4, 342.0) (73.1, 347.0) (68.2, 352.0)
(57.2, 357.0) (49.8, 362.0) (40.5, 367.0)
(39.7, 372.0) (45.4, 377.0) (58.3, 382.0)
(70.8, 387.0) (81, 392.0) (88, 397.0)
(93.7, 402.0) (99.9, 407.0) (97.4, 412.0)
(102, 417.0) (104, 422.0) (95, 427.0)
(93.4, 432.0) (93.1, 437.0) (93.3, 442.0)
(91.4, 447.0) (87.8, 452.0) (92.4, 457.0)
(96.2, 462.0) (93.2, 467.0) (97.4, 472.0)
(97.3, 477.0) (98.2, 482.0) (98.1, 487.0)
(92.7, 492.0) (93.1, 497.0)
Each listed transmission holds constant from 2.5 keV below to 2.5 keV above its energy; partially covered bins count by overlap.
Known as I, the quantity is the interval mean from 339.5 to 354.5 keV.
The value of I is 73.6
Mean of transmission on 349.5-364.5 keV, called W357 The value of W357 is 58.4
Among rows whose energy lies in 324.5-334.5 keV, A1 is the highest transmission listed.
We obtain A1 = 77.6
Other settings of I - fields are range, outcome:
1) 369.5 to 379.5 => 42.5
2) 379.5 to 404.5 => 78.4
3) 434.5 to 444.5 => 93.2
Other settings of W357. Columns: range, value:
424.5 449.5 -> 93.2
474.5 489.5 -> 97.9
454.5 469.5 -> 93.9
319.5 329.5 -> 79.8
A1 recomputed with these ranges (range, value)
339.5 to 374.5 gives 79.4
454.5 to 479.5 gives 97.4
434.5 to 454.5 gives 93.3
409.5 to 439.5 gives 104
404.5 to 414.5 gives 99.9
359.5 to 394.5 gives 81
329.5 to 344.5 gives 79.9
